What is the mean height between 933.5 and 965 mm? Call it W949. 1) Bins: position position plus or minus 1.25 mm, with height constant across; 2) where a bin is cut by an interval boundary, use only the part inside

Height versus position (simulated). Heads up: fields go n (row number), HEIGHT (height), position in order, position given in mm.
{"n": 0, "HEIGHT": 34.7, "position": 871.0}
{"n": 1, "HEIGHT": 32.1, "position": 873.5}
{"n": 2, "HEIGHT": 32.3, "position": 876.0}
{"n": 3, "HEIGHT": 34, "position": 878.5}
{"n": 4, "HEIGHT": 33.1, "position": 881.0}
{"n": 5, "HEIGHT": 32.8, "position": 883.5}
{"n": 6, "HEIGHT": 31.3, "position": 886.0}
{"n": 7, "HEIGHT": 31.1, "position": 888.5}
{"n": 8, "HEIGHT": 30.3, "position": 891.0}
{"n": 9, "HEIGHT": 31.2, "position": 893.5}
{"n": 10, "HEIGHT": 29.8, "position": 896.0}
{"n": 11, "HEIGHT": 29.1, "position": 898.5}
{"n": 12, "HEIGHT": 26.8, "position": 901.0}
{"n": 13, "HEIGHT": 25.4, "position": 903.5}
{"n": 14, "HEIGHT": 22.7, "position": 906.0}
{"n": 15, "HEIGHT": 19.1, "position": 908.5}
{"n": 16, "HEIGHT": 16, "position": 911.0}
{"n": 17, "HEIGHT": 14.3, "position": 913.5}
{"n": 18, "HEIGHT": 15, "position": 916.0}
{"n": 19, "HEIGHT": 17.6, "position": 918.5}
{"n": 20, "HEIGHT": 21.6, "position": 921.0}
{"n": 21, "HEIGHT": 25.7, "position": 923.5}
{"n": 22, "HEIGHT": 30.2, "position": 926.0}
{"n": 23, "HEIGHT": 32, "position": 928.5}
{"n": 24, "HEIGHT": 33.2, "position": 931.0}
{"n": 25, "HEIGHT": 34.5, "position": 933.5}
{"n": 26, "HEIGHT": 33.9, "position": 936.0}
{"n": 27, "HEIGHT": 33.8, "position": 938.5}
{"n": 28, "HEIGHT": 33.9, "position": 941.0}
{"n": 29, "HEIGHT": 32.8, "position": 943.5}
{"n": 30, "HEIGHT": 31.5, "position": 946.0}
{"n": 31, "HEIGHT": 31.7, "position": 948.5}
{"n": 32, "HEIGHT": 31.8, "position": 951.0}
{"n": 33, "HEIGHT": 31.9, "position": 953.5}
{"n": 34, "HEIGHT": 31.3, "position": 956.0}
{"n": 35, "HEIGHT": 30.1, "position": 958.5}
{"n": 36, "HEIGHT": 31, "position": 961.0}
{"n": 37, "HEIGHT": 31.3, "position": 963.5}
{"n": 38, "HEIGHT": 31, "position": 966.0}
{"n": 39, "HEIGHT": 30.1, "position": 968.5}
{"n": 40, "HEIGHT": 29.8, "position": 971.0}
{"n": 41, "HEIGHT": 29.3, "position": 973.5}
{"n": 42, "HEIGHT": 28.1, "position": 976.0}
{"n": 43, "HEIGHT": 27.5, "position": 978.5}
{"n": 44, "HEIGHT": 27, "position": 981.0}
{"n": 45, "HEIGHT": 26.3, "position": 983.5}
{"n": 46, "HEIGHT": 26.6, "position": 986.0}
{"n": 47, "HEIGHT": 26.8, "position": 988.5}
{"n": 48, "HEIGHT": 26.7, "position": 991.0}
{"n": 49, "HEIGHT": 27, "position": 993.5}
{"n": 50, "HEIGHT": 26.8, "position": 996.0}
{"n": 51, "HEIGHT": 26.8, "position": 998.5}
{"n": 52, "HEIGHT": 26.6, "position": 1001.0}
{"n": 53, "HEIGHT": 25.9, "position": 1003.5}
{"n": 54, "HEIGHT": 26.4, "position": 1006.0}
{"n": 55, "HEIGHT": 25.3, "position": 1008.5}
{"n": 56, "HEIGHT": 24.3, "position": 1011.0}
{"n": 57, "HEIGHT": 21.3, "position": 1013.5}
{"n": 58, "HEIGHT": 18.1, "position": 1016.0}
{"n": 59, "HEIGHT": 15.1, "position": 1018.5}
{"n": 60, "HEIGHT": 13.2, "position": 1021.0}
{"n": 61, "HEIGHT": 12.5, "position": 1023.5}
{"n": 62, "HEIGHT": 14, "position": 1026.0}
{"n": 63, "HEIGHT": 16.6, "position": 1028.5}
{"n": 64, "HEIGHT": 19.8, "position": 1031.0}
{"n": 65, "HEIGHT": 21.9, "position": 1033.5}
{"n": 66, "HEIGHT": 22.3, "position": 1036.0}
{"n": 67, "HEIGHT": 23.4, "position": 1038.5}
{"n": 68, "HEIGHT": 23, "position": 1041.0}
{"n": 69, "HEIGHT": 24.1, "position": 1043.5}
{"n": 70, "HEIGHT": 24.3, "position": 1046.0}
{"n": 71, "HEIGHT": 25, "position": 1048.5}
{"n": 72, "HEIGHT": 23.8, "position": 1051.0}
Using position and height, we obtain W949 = 32.2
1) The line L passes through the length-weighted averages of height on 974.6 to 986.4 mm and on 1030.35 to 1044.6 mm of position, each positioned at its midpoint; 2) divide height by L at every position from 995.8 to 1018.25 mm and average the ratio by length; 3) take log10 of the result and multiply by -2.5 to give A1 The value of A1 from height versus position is 0.04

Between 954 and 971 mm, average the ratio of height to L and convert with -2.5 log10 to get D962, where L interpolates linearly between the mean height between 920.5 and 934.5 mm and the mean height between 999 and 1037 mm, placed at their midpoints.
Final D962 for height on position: -0.18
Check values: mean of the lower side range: 29.9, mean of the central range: 30.8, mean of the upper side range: 20.3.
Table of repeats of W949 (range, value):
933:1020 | 28.3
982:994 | 26.7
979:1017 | 25.5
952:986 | 29.5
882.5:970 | 28.4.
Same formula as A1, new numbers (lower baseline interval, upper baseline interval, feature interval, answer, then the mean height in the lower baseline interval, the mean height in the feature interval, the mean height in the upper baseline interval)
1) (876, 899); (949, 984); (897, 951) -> 0.146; 31.5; 26.8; 29.9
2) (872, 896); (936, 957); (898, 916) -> 0.454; 31.9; 21.1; 32.4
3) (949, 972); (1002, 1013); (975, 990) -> 0.049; 31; 27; 25.2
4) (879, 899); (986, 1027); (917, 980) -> -0.131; 31.3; 30.2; 22.5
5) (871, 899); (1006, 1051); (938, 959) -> -0.196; 31.8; 32.1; 20.5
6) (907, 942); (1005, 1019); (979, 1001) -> -0.167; 25.7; 26.8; 22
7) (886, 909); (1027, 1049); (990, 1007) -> -0.126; 27.8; 26.6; 22.1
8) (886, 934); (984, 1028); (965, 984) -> -0.216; 25.6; 28.7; 22.5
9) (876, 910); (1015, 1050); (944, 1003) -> -0.225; 29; 29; 19.6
